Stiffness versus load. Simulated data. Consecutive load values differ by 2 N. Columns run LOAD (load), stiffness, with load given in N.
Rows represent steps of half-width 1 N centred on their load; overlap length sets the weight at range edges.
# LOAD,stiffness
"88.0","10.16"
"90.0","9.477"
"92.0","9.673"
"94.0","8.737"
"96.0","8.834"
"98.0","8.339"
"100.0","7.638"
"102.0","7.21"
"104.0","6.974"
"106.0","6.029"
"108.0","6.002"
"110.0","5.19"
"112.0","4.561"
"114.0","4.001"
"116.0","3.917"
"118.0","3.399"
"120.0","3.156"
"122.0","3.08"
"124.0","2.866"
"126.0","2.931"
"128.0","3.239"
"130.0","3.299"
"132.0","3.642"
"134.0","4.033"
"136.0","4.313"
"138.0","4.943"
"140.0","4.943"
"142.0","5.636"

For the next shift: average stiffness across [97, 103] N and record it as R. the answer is 7.73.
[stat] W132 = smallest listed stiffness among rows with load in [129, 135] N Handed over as 3.299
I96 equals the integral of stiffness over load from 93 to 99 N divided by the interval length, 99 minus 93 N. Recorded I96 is 8.64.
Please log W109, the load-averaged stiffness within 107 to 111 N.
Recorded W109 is 5.6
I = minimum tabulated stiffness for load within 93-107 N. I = 6.029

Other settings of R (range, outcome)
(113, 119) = 3.77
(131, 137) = 4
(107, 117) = 4.73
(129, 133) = 3.47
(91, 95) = 9.21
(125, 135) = 3.43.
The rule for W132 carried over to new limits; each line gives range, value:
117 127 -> 2.866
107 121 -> 3.156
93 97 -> 8.737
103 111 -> 5.19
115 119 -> 3.399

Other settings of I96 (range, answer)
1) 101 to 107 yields 6.74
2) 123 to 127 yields 2.9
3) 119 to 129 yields 3.05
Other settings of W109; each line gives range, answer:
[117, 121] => 3.28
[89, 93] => 9.57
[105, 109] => 6.02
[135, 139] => 4.63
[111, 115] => 4.28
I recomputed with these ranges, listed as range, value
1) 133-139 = 4.033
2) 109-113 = 4.561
